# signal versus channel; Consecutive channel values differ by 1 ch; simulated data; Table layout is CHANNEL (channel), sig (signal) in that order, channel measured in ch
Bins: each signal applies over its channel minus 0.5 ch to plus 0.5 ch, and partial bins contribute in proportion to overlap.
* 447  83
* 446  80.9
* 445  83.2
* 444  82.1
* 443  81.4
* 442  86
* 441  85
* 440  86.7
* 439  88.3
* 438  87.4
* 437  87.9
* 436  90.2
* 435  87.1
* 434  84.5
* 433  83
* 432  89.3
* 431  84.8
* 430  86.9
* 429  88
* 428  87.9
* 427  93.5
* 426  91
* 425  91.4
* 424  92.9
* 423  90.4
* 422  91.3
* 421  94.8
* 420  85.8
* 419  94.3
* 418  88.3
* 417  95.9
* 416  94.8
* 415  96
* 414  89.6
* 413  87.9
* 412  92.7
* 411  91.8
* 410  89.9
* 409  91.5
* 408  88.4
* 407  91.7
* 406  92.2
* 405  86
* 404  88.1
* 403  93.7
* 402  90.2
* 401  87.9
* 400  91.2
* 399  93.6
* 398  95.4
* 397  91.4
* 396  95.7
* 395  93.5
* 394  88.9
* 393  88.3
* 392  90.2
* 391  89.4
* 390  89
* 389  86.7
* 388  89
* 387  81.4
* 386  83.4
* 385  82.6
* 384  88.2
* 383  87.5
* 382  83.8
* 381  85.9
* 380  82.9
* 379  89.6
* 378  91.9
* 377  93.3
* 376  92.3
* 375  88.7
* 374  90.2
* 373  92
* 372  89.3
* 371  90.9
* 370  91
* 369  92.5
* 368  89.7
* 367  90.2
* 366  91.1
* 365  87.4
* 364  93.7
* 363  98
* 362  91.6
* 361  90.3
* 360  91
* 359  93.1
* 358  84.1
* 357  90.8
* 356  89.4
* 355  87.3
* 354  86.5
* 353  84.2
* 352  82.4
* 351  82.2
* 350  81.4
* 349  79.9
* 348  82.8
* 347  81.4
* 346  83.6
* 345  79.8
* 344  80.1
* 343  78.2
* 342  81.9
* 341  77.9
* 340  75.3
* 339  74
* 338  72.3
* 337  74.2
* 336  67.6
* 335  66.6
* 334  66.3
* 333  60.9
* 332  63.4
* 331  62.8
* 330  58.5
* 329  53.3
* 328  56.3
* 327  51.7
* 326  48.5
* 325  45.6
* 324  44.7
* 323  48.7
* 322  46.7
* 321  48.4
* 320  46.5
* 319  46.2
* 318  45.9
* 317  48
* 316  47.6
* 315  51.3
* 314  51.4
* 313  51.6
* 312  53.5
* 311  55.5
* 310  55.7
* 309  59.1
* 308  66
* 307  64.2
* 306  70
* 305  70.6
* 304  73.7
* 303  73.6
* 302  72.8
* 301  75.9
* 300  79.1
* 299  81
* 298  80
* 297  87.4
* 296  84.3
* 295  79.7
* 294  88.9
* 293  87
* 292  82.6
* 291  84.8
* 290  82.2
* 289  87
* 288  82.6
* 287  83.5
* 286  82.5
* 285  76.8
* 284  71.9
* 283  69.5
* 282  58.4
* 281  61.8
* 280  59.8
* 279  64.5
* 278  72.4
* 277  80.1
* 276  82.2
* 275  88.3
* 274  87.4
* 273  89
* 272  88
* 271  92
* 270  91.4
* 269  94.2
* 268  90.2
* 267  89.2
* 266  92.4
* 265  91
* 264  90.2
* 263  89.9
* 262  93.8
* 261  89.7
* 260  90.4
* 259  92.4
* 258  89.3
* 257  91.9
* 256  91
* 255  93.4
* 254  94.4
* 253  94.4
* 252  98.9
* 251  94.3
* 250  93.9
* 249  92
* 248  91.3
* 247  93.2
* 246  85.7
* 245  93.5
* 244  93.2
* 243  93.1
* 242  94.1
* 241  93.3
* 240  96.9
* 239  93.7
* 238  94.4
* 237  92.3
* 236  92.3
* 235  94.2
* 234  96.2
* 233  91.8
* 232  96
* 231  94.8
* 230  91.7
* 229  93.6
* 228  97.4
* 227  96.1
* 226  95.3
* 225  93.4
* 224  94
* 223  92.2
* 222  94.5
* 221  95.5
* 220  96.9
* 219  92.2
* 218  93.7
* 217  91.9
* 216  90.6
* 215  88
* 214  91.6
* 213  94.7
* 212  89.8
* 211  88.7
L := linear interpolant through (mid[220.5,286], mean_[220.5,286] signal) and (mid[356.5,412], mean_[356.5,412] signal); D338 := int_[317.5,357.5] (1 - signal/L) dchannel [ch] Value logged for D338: 9.5 ch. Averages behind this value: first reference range 89.1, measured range 68.4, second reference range 89.9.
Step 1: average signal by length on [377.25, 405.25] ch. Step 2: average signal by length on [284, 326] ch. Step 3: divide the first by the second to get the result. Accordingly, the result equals 1.33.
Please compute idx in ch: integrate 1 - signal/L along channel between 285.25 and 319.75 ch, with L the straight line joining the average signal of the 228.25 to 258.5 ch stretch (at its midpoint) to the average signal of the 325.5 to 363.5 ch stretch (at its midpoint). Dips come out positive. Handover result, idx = 5.7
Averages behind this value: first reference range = 93.3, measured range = 70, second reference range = 76.6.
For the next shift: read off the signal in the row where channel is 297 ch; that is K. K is 87.4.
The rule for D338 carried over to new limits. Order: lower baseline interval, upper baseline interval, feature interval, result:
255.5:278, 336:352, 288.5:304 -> 0.7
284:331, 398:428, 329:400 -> -4.3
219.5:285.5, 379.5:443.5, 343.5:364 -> 0.7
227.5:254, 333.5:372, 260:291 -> 2.8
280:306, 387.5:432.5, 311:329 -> 7.0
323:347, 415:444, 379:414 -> -3.5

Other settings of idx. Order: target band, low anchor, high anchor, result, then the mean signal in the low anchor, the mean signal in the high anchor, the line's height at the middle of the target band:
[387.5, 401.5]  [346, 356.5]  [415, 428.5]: -0.3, 83.7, 91.9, 88.7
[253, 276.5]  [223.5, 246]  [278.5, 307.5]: -1.6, 94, 76.4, 84.9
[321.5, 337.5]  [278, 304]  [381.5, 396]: 4.8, 77.3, 87.6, 81.4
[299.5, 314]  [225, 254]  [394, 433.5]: 4.3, 93.8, 90.8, 92.7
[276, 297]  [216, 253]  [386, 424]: 3.5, 93.8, 90.7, 92.8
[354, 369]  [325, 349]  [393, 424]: -2.7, 69.2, 91.4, 76.8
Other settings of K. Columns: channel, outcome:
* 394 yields 88.9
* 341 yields 77.9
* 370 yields 91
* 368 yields 89.7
